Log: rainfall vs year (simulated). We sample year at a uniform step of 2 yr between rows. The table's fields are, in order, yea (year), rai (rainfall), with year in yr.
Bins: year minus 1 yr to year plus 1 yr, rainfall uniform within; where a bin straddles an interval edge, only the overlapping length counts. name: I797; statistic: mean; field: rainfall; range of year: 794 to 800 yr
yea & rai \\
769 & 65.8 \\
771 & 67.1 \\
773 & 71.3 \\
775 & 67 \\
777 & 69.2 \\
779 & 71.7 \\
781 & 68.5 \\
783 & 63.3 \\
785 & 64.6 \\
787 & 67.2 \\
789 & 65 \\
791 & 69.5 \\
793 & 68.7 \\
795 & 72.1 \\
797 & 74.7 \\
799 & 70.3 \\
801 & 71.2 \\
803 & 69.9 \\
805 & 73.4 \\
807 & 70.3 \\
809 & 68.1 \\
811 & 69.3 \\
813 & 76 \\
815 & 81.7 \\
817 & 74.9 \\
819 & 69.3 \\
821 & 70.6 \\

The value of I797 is 72.4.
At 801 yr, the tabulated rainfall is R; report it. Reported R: 71.2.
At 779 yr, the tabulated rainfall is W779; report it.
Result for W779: 71.7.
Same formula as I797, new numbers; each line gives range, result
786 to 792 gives 67.2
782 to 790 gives 65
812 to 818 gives 77.5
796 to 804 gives 71.5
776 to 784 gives 68.2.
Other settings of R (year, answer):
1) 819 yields 69.3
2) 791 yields 69.5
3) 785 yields 64.6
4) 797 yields 74.7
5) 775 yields 67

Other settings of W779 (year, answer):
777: 69.2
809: 68.1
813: 76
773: 71.3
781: 68.5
